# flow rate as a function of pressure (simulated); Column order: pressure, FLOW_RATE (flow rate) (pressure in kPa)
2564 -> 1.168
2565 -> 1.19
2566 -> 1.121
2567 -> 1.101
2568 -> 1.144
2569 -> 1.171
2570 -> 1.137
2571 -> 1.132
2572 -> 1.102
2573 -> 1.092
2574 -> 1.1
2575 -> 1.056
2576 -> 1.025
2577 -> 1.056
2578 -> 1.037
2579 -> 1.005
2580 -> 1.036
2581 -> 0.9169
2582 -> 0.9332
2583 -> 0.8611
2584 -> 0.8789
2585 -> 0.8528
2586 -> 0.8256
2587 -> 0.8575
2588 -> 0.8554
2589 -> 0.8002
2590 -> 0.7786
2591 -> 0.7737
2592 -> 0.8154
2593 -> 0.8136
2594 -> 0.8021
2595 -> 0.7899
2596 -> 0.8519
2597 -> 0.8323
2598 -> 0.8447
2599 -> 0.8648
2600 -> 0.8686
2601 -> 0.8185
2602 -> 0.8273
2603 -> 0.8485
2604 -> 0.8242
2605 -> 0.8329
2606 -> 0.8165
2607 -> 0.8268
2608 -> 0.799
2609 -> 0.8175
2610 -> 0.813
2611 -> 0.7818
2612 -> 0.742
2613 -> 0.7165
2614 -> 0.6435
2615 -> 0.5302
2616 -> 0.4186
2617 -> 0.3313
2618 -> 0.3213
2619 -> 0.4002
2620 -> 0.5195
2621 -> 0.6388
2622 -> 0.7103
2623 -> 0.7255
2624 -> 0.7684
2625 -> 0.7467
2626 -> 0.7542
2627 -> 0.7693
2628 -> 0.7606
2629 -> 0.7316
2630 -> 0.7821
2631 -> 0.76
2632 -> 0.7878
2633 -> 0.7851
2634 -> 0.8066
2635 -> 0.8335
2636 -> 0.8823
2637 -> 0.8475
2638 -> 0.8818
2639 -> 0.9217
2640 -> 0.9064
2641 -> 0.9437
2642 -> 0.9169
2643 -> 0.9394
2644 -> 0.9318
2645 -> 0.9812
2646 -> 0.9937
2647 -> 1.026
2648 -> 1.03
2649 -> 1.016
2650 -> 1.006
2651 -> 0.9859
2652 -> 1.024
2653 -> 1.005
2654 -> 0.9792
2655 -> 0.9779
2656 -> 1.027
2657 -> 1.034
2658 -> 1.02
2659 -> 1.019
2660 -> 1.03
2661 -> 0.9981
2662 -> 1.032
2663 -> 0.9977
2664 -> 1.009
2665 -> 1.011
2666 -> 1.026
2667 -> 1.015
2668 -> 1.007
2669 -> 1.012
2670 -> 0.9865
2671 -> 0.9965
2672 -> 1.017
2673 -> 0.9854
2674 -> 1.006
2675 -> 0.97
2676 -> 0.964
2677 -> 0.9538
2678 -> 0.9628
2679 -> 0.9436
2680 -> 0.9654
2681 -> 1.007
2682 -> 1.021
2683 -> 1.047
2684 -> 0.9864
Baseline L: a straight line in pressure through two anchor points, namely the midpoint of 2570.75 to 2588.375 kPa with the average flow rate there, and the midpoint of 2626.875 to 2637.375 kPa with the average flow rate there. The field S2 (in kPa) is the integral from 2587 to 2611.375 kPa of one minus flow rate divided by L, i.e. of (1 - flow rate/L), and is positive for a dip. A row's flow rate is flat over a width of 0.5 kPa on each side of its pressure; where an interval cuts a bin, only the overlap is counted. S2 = 2.3 kPa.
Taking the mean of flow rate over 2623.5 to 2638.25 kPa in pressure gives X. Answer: 0.792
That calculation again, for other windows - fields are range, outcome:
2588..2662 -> 0.826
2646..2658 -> 1.01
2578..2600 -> 0.861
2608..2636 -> 0.687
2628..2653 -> 0.904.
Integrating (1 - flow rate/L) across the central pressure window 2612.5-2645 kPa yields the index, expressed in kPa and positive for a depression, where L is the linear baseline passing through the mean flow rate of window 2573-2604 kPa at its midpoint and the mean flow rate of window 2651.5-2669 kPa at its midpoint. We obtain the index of 7.6 kPa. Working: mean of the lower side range 0.89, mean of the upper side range 1.01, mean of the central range 0.735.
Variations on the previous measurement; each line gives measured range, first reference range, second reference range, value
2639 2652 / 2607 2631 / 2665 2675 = -2.0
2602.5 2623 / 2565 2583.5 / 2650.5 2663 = 7.3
